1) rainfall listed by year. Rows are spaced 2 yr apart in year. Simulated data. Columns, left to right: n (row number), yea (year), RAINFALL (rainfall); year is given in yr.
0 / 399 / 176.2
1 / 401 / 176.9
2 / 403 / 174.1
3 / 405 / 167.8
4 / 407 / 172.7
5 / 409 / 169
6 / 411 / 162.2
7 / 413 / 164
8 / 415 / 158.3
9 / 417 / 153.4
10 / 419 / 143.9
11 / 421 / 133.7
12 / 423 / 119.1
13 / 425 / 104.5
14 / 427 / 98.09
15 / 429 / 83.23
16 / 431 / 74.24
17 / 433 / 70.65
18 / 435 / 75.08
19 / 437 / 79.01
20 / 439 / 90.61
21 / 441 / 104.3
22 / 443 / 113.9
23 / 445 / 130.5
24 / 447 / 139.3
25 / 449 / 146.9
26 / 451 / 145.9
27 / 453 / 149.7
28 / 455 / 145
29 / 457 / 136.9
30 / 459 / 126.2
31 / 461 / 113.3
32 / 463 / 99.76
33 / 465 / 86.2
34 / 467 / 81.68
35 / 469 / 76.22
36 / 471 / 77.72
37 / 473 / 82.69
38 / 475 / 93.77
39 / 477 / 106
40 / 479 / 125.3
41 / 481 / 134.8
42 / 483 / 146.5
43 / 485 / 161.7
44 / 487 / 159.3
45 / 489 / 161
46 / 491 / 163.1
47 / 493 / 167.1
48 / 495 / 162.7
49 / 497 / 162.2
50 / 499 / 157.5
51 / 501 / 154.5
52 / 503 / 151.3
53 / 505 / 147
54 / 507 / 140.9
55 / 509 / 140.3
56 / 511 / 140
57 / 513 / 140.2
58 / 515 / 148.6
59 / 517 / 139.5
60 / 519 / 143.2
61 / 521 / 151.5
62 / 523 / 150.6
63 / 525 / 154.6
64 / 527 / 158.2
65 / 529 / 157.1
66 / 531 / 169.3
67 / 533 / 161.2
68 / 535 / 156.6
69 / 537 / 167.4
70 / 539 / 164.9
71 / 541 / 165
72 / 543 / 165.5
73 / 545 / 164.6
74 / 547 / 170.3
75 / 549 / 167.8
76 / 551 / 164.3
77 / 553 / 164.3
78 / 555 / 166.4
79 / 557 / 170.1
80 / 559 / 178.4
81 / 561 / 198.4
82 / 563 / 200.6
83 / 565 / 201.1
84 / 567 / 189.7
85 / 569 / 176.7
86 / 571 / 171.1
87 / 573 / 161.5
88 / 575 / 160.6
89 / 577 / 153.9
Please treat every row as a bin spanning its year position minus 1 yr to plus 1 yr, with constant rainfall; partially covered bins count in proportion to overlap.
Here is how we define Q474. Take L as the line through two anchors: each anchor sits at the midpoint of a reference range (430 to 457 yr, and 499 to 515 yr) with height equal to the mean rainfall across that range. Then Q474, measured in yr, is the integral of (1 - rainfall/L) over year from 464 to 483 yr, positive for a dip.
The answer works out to 4.5 yr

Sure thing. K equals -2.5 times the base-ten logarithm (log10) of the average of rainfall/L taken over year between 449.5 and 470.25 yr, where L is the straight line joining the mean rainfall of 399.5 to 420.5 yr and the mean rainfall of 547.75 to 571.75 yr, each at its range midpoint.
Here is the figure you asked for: 0.40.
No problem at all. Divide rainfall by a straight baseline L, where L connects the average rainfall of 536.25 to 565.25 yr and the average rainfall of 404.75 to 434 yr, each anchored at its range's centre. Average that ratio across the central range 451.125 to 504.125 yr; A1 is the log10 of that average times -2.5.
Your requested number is 0.15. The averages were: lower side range 131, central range 130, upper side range 173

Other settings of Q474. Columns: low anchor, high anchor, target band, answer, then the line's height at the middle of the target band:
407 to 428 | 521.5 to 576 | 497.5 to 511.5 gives 1.0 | 160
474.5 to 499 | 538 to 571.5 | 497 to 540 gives 2.1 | 160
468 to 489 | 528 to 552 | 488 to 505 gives -3.5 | 132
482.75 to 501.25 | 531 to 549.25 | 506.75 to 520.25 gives 1.7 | 162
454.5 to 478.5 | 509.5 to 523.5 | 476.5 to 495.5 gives -4.9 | 118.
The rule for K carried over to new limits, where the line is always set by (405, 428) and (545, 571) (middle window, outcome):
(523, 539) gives 0.075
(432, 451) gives 0.366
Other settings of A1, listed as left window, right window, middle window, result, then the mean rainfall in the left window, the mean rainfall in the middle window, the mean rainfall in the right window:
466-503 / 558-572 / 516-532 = 0.05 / 132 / 153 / 188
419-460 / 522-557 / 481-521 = -0.06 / 114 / 151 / 163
